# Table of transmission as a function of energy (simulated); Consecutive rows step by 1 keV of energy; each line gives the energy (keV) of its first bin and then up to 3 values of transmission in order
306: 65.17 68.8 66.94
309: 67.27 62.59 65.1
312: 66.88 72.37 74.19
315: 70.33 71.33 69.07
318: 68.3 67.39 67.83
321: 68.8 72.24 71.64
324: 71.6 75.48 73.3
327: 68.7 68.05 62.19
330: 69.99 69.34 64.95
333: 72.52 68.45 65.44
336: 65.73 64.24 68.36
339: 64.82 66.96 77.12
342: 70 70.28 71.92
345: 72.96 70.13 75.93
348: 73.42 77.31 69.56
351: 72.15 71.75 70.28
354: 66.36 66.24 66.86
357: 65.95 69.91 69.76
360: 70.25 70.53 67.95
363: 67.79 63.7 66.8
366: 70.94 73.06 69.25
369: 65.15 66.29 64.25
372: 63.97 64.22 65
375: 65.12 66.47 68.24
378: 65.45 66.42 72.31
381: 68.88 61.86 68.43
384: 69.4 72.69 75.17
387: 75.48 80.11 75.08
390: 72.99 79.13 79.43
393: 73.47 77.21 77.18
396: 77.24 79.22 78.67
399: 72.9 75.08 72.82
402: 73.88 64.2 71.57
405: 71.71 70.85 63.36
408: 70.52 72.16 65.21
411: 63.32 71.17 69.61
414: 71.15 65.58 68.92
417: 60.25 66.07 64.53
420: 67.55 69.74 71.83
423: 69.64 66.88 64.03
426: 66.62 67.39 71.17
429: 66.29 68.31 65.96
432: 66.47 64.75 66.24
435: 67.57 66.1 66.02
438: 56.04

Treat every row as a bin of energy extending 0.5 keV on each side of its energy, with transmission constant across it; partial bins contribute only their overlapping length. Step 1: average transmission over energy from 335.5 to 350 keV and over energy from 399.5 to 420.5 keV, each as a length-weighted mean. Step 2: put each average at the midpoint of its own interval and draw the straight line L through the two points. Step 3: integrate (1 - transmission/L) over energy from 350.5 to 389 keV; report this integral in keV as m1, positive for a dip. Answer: 0.6 keV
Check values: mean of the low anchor 70.6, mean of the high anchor 68.5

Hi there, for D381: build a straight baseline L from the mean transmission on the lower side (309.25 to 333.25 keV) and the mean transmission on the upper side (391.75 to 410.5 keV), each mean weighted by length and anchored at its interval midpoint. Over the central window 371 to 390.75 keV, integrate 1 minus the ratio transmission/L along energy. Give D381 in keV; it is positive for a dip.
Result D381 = 0.7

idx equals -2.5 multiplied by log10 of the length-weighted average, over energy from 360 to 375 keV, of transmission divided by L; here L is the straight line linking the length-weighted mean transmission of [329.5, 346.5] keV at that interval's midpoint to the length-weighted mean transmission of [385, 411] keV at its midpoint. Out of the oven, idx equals 0.06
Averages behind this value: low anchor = 69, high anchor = 73.6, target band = 67.1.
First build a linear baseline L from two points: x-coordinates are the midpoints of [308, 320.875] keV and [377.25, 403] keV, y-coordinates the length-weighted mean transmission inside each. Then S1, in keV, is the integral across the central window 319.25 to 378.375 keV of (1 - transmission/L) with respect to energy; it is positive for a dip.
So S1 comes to 1.5 keV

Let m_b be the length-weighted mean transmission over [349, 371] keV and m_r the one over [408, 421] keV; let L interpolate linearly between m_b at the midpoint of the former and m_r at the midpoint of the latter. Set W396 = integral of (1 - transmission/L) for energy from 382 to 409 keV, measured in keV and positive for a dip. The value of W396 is -2.26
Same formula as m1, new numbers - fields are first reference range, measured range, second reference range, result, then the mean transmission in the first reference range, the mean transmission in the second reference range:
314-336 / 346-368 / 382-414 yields 0.31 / 69.4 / 72.7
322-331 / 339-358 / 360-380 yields -0.56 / 70.2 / 67.1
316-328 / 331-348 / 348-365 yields 0.07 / 70.3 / 69.2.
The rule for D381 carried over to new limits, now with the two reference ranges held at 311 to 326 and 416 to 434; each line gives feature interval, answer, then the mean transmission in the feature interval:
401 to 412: -0.2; 69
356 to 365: 0.1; 68.1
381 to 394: -1.0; 73.6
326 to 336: 0.3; 67.9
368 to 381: 0.4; 66.3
